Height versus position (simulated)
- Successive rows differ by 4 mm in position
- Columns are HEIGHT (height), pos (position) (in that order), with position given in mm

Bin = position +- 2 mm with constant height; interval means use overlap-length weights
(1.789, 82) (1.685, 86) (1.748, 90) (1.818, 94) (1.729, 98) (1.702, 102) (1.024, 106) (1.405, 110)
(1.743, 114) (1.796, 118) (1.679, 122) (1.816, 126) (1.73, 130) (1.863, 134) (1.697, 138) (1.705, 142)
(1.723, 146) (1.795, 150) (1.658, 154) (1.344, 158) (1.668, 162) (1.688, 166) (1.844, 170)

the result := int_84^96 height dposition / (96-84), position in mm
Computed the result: 1.75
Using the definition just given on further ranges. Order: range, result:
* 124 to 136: 1.8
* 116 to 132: 1.76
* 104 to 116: 1.39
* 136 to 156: 1.72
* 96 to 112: 1.47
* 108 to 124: 1.66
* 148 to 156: 1.73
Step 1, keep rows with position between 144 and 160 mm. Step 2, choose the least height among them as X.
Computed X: 1.344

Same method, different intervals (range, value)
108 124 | 1.405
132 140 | 1.697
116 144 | 1.679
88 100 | 1.729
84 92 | 1.685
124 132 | 1.73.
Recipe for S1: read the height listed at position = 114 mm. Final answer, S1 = 1.743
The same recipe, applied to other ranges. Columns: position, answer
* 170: 1.844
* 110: 1.405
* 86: 1.685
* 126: 1.816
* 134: 1.863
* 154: 1.658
